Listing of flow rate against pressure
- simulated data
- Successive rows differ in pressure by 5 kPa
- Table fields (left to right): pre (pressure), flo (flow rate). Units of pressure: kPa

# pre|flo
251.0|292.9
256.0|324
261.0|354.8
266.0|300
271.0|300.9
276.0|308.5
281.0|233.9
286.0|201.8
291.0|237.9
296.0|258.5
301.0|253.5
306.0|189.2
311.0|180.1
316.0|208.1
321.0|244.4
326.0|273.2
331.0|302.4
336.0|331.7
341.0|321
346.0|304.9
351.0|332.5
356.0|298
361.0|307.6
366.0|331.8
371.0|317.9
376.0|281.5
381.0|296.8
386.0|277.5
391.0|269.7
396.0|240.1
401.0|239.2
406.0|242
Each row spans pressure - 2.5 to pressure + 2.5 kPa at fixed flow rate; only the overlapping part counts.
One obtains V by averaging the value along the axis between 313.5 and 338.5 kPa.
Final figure 272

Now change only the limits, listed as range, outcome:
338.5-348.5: 313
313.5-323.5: 226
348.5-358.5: 315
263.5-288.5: 269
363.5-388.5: 301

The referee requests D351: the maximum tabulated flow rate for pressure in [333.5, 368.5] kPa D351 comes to 332.5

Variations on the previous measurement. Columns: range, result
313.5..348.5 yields 331.7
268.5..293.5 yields 308.5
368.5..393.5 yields 317.9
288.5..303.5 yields 258.5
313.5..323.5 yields 244.4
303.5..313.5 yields 189.2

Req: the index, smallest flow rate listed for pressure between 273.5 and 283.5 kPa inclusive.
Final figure 233.9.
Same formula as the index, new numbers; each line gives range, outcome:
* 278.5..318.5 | 180.1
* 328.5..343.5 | 302.4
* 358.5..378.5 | 281.5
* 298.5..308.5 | 189.2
